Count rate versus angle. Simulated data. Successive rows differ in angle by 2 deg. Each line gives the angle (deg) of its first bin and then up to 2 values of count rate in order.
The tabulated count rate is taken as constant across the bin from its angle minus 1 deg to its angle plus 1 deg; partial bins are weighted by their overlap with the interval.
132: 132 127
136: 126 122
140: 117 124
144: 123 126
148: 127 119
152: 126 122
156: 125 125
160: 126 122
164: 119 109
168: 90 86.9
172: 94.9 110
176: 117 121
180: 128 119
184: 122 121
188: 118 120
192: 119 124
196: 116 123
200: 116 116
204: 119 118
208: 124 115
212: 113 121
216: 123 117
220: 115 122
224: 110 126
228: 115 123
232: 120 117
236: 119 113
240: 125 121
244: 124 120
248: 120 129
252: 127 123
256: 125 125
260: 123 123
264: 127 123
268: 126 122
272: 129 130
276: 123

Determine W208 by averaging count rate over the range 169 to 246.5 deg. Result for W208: 118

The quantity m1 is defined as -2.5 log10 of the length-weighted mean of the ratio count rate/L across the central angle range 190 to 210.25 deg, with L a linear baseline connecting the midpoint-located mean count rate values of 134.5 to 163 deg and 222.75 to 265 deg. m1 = 0.03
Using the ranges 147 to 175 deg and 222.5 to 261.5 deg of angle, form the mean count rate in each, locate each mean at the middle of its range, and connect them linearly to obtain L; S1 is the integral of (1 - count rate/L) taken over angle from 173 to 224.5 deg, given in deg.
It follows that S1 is -0.5 deg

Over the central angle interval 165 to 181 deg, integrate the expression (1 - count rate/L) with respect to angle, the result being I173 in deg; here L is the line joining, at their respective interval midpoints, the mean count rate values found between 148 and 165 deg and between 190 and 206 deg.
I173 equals 1.9 deg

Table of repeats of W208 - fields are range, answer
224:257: 121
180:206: 120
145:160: 124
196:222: 118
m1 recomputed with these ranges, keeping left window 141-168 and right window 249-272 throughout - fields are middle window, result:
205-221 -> 0.05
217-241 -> 0.05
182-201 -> 0.02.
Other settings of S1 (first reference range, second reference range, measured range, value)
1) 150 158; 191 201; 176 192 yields 0.0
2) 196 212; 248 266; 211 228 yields 0.3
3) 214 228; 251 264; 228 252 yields 0.1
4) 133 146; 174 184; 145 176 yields 1.7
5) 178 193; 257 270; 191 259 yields 1.4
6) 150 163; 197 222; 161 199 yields 2.1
